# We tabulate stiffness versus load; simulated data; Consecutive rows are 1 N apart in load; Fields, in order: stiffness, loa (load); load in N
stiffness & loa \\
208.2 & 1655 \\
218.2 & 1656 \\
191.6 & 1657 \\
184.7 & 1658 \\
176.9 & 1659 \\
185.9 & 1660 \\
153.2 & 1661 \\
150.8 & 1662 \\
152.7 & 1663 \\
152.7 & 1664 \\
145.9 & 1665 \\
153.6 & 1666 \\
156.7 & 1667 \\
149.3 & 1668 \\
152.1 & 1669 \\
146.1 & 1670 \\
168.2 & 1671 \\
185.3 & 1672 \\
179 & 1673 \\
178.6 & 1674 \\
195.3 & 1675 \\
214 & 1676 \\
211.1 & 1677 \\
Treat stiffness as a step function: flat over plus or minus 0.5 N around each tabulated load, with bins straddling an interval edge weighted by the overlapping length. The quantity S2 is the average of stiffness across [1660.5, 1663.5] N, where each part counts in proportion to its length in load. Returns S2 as 152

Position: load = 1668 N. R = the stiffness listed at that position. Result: 149.3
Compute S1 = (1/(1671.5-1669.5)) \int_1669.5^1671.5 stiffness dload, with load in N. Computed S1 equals 157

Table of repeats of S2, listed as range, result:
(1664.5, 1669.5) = 152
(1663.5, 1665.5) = 149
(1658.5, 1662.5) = 167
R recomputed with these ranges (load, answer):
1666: 153.6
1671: 168.2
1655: 208.2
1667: 156.7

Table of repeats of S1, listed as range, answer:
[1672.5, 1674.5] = 179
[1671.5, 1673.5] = 182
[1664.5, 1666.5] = 150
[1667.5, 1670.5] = 149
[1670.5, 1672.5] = 177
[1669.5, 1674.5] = 171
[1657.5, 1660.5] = 182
